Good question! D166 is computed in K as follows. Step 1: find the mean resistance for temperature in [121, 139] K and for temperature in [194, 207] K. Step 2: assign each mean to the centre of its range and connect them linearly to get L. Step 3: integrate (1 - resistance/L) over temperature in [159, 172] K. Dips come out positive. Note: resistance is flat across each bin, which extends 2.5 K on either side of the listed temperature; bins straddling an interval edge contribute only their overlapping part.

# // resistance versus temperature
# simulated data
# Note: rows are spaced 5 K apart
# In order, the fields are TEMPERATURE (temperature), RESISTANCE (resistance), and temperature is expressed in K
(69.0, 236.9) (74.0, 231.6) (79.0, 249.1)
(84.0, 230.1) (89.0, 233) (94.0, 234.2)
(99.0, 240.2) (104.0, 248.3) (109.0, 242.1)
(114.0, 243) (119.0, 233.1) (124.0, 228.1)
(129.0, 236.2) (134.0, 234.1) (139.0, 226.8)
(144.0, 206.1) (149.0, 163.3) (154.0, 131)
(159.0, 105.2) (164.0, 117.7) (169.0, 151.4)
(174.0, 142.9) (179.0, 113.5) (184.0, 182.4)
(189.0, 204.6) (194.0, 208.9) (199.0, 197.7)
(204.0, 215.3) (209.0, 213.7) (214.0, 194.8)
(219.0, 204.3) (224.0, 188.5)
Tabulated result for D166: 5.34 K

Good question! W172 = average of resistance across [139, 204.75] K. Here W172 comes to 166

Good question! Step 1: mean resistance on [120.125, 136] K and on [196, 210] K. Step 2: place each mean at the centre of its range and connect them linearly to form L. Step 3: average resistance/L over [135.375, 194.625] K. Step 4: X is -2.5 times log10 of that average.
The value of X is 0.331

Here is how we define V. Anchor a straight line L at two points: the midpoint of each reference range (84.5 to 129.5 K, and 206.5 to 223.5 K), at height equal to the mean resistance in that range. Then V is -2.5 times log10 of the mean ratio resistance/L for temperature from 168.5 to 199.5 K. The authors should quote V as 0.23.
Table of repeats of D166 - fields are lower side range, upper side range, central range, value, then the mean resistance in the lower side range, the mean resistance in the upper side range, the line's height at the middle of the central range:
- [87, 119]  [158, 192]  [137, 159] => 1.4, 240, 148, 182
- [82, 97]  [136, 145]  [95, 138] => -2.3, 233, 219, 226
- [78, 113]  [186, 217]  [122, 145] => 0.0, 239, 205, 227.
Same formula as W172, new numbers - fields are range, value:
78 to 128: 238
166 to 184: 142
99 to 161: 210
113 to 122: 237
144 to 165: 139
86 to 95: 233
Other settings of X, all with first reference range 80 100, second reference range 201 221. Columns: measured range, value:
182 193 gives 0.09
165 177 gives 0.46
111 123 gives -0.04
